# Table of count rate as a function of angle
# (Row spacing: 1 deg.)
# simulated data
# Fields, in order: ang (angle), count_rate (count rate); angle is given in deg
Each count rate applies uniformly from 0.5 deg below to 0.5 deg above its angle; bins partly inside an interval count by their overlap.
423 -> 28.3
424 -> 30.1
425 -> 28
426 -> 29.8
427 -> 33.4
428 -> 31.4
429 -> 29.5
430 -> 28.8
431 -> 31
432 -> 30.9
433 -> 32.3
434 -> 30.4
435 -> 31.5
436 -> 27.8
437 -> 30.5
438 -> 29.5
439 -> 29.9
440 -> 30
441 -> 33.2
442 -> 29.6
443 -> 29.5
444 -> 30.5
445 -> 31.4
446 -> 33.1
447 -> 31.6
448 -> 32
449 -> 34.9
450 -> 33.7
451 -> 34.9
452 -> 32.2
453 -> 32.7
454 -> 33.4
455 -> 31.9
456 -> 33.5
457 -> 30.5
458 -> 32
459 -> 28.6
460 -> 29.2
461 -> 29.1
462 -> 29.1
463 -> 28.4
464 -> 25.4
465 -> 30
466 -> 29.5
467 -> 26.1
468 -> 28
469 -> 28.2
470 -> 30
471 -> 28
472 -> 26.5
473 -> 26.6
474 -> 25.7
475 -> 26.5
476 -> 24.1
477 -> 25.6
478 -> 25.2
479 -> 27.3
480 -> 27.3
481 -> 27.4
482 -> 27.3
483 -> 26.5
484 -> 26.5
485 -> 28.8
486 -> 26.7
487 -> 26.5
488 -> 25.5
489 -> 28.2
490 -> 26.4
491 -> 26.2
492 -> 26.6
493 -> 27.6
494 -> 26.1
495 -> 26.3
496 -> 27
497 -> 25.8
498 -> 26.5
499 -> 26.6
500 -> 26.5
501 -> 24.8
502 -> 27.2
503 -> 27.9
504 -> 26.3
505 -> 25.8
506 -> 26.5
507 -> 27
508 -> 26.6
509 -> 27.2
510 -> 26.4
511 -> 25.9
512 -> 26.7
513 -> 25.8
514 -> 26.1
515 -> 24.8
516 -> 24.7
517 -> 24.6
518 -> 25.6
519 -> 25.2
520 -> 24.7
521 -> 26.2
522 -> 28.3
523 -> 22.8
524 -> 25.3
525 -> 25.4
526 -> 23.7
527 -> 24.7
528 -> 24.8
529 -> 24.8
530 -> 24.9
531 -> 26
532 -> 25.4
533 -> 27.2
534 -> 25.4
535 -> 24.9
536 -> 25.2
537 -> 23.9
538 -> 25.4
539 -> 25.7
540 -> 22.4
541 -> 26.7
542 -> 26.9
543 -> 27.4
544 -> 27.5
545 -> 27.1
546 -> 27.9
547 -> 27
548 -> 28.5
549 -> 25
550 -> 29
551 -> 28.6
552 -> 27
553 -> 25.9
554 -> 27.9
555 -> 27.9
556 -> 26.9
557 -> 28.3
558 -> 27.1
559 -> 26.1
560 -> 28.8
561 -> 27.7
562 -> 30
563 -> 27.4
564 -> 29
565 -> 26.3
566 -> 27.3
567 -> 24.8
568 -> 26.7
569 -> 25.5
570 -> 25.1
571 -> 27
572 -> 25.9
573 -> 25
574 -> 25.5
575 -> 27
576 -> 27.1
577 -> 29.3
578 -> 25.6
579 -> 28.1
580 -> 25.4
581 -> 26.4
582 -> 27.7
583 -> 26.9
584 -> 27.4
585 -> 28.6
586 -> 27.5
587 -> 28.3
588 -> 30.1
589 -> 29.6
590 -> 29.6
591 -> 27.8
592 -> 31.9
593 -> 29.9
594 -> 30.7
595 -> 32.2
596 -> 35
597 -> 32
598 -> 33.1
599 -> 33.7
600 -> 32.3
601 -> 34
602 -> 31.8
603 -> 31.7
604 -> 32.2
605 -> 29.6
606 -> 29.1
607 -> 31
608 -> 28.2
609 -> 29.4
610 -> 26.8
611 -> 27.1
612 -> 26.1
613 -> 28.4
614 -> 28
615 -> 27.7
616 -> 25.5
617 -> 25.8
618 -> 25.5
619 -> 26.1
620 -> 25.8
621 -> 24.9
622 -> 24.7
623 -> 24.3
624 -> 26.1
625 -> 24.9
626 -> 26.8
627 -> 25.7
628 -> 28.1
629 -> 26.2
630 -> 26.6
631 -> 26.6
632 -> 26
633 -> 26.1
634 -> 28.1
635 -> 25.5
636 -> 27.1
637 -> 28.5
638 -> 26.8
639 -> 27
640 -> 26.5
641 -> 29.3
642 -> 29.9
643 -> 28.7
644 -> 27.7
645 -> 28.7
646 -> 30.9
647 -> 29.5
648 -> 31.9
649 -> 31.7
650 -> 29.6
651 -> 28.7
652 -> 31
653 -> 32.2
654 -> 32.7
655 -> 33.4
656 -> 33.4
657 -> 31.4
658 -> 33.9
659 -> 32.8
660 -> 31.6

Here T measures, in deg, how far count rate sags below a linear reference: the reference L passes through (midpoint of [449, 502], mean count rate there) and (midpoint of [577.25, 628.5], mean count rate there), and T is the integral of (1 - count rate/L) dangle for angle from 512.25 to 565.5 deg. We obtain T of 3.88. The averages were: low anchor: 28.1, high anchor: 28.5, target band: 26.3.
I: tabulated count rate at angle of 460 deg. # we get 29.2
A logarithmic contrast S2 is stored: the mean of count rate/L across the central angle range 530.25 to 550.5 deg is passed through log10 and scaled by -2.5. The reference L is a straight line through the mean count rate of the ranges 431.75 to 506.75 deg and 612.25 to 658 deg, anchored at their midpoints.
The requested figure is 0.09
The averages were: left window 28.7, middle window 26.2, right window 28.1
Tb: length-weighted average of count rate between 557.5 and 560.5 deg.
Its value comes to 27.3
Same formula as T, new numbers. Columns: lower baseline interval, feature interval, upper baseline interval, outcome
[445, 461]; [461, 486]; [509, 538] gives 2.40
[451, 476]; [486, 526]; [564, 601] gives 3.92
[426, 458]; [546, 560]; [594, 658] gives 1.17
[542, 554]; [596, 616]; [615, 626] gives -3.25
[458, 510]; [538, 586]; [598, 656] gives 1.49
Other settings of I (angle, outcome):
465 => 30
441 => 33.2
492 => 26.6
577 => 29.3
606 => 29.1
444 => 30.5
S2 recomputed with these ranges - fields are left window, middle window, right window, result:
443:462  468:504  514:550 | 0.10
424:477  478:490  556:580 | 0.08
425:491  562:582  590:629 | 0.09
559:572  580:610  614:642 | -0.13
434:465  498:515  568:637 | 0.13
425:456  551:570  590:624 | 0.10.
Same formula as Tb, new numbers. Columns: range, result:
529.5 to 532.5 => 25.4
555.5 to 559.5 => 27.1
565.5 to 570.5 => 25.9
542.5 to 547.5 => 27.4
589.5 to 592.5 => 29.8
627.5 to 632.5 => 26.7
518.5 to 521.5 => 25.4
